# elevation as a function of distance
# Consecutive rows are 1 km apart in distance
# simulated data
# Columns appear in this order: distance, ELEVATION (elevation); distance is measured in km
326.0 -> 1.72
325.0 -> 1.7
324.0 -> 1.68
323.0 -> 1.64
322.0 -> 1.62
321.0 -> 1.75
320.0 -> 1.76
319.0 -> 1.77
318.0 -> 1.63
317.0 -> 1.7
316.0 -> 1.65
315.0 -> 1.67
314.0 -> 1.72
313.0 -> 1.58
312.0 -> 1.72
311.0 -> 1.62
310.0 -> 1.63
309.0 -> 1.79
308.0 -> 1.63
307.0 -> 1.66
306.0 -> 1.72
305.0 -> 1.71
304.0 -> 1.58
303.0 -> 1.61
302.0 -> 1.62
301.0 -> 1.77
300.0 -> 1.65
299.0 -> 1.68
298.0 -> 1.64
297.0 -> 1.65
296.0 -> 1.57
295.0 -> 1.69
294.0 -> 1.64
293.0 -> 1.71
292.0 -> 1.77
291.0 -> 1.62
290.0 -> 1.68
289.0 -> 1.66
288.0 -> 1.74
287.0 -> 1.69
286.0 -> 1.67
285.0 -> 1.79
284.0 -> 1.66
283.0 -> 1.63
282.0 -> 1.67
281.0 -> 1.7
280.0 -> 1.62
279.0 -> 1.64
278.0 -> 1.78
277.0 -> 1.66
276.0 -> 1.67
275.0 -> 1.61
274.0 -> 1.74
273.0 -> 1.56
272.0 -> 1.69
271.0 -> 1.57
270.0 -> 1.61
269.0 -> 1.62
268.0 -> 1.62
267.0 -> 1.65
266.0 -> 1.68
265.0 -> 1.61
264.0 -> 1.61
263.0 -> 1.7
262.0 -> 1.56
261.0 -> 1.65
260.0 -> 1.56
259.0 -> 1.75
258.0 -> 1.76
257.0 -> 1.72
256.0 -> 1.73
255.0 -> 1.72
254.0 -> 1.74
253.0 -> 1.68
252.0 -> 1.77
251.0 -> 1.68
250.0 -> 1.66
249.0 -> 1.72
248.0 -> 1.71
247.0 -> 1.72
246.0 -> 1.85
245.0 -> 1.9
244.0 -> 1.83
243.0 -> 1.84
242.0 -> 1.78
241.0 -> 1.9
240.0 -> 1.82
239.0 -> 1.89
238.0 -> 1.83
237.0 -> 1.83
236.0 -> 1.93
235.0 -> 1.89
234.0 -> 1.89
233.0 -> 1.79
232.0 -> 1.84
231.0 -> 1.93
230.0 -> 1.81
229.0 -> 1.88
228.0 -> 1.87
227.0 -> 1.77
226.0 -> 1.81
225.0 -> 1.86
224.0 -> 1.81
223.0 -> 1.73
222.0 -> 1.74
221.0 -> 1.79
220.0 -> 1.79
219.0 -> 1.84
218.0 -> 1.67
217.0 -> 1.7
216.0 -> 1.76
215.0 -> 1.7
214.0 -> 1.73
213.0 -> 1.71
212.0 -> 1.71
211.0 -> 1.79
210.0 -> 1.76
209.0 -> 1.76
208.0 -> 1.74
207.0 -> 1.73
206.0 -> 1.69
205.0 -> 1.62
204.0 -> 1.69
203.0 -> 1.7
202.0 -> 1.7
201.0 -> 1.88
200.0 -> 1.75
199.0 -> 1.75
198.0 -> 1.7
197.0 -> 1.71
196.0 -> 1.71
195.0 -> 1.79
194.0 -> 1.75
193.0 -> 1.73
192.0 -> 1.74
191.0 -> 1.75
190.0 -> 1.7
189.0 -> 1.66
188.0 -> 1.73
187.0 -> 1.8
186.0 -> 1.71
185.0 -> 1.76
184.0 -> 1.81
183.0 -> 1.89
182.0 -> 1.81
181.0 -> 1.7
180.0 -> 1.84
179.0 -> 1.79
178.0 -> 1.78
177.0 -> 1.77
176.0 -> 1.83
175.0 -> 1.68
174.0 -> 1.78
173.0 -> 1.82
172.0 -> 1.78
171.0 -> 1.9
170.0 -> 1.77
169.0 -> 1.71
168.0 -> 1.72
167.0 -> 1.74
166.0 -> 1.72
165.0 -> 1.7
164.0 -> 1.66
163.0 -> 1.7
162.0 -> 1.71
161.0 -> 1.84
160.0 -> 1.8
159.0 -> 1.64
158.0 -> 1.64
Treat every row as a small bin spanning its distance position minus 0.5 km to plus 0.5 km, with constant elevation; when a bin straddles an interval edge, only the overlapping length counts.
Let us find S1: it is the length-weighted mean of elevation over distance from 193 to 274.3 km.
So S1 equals 1.75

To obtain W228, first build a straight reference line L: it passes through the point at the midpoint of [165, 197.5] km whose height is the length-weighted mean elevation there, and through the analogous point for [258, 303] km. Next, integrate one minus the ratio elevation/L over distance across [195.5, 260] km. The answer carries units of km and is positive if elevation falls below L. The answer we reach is -2.2 km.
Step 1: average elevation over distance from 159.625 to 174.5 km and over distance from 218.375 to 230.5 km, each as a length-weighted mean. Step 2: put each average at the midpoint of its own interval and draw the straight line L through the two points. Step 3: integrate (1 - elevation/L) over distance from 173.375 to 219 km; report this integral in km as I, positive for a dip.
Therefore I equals 0.9 km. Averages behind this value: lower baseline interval 1.76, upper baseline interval 1.81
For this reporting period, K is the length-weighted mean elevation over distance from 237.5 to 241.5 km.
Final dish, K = 1.86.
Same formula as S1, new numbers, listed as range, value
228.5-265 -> 1.77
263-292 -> 1.66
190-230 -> 1.75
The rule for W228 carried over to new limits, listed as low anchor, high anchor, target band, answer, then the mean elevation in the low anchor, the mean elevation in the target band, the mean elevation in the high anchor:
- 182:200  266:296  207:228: -0.44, 1.75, 1.76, 1.67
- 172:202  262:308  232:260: -1.40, 1.76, 1.79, 1.66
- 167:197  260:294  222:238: -1.19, 1.76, 1.84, 1.66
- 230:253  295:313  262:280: 1.00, 1.82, 1.65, 1.66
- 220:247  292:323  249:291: 2.01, 1.84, 1.67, 1.67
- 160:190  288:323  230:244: -1.11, 1.76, 1.86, 1.67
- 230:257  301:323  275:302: 0.65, 1.8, 1.68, 1.67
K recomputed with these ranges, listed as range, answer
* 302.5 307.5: 1.66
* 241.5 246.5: 1.84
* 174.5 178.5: 1.77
